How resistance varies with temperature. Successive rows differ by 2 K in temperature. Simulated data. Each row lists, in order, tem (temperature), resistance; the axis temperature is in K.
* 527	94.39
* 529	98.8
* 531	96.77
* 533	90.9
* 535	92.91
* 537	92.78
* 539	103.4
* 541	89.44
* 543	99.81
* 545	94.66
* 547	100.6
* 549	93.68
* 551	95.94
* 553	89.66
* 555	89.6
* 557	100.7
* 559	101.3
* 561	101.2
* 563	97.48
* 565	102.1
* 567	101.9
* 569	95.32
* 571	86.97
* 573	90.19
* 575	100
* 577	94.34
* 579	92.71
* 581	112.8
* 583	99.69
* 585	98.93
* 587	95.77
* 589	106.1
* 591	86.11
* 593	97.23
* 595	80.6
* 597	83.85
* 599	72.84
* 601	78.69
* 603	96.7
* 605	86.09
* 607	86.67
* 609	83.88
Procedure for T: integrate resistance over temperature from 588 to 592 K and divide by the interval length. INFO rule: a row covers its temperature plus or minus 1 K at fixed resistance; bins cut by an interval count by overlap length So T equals 96.1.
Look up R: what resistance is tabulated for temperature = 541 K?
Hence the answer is 89.44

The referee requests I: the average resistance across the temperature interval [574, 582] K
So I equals 100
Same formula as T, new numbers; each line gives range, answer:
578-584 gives 102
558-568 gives 101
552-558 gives 93.3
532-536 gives 91.9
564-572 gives 96.6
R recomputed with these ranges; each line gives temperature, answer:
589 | 106.1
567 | 101.9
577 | 94.34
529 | 98.8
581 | 112.8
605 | 86.09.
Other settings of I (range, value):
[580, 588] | 102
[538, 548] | 97.6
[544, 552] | 96.2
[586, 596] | 93.2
